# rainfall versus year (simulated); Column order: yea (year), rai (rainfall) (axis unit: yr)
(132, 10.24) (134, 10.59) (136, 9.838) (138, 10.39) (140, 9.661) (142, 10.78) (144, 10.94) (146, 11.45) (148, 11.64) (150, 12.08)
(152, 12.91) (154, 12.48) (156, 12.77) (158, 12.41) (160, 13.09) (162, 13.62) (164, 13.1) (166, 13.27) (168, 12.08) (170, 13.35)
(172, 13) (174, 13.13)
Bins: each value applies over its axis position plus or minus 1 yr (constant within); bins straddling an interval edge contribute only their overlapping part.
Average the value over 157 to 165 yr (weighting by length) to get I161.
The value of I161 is 13.1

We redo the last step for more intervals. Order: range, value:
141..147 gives 11.1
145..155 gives 12.1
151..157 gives 12.7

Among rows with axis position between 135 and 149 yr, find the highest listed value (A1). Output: 11.64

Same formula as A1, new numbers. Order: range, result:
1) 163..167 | 13.27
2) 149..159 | 12.91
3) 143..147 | 11.45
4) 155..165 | 13.62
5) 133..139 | 10.59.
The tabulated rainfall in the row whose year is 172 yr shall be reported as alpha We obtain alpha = 13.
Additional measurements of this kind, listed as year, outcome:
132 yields 10.24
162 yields 13.62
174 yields 13.13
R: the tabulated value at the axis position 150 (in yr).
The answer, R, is 12.08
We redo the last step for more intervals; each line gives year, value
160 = 13.09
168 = 12.08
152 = 12.91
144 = 10.94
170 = 13.35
